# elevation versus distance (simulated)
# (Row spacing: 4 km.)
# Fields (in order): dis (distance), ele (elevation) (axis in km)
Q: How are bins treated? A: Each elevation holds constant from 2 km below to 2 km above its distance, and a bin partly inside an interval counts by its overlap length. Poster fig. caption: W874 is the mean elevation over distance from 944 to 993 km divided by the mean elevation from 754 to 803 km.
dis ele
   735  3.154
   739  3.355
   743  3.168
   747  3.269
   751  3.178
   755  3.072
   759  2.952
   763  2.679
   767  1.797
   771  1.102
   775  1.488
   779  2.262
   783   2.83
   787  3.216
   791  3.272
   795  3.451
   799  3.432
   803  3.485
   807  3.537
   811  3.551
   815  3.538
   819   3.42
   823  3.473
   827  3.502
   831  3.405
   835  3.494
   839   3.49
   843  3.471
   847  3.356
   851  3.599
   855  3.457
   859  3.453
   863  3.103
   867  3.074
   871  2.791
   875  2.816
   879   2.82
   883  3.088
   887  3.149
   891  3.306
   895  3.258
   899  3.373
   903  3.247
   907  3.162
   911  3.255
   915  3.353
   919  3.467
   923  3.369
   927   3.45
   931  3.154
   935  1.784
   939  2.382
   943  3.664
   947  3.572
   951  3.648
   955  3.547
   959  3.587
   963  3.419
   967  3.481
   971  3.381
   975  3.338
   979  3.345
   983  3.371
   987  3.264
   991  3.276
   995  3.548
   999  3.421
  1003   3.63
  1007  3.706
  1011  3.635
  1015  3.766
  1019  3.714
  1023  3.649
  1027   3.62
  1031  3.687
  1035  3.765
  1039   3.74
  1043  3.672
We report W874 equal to 1.3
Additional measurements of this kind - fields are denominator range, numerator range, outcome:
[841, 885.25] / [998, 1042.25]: 1.15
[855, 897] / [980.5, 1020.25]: 1.14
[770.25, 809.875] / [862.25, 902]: 1.07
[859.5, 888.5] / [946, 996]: 1.15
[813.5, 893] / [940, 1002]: 1.05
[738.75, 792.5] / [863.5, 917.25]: 1.18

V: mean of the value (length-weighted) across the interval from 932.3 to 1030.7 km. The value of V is 3.41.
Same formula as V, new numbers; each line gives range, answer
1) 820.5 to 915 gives 3.27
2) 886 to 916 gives 3.26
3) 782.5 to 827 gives 3.41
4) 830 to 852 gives 3.47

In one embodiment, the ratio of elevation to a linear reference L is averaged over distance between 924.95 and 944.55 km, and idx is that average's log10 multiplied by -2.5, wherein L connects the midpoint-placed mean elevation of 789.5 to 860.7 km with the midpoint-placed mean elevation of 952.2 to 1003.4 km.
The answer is 0.20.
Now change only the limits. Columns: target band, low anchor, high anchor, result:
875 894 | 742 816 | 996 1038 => 0.06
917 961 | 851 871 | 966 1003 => 0.03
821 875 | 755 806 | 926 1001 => -0.15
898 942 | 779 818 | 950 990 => 0.10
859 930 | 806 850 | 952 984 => 0.09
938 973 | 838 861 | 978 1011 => 0.01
